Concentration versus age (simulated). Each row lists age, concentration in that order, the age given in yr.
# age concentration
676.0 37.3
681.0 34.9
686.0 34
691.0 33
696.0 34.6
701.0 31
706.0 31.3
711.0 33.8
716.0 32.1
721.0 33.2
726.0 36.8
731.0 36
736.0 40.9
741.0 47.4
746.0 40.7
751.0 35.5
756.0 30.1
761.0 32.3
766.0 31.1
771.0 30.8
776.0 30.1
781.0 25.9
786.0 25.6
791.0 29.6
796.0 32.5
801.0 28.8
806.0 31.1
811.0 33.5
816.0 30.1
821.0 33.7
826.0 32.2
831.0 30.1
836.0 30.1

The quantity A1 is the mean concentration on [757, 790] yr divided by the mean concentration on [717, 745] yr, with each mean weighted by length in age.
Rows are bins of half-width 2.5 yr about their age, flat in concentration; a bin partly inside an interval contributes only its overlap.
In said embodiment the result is 0.76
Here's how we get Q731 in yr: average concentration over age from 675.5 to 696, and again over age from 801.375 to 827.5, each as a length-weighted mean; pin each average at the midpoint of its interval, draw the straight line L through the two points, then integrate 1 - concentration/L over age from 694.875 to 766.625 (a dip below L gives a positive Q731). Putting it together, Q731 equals -3.5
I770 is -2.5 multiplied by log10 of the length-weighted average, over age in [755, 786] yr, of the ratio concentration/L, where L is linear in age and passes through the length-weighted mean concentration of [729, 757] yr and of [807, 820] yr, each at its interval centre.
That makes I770 0.22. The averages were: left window 38.9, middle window 29.7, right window 31.9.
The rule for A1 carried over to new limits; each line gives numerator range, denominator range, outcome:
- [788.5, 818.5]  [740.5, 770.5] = 0.88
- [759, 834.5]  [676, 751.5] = 0.85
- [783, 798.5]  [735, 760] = 0.76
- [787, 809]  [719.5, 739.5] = 0.81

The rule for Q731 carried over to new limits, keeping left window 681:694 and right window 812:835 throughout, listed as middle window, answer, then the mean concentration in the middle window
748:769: 0.1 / 32.4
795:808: 0.5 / 30.6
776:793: 2.5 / 27.4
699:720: 0.8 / 32.2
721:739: -2.4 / 37.5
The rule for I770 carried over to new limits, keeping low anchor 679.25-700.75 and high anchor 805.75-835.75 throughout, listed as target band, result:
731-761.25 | -0.16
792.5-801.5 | 0.04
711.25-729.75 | -0.03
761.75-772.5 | 0.05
